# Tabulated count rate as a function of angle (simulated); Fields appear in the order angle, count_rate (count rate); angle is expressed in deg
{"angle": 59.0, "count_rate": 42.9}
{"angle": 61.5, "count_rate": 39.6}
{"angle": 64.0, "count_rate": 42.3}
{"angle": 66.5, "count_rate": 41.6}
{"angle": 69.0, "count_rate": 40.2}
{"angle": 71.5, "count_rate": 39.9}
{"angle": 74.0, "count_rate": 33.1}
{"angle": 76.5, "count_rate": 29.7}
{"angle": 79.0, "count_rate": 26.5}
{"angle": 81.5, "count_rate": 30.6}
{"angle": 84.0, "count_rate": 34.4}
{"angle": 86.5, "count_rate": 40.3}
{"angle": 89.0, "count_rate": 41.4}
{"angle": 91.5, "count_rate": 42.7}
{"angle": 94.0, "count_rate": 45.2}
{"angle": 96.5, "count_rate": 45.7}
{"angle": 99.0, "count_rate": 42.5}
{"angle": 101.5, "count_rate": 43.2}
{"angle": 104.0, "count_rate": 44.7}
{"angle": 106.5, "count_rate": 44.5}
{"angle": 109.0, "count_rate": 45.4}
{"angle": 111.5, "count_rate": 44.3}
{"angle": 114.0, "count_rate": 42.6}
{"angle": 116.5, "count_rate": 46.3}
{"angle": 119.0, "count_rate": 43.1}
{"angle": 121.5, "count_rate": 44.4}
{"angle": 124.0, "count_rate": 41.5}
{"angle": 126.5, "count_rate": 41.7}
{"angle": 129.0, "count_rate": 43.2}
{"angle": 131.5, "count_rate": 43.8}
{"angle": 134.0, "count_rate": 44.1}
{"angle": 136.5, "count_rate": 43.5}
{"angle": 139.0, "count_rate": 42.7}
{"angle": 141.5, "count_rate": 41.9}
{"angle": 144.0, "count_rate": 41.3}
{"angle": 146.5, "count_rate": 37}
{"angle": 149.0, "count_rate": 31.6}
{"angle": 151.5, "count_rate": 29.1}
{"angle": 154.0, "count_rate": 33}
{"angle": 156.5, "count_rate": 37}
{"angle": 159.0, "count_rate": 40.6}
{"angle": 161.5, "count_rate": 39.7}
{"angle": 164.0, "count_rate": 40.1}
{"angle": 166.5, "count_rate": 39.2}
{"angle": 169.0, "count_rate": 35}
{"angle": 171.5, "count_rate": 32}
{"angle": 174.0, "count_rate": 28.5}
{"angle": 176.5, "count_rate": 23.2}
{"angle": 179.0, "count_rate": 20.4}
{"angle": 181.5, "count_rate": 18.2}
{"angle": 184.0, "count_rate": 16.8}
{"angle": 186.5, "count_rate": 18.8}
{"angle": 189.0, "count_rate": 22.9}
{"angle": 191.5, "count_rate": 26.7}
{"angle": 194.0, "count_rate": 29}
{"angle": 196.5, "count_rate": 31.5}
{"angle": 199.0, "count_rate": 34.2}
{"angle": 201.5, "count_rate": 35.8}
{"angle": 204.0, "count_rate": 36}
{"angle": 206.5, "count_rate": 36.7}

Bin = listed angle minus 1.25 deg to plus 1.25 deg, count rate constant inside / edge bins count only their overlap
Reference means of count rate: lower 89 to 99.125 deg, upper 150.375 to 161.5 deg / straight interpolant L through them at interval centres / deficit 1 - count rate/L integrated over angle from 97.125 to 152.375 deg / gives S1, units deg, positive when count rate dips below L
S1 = -3.2 deg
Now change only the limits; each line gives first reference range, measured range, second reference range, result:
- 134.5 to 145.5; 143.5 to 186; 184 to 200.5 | 4.4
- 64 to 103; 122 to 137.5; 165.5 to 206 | -4.2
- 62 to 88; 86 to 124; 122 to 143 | -4.0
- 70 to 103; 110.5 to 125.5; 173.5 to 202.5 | -4.2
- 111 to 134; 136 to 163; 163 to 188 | -2.2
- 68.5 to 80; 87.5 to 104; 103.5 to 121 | -1.6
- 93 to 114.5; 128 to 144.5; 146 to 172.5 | -1.5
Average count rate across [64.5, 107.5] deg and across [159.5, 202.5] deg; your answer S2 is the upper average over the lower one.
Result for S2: 0.7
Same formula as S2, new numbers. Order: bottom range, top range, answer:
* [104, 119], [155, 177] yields 0.80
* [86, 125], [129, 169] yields 0.89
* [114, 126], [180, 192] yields 0.47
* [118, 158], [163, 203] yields 0.71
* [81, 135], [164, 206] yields 0.67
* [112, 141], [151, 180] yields 0.77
